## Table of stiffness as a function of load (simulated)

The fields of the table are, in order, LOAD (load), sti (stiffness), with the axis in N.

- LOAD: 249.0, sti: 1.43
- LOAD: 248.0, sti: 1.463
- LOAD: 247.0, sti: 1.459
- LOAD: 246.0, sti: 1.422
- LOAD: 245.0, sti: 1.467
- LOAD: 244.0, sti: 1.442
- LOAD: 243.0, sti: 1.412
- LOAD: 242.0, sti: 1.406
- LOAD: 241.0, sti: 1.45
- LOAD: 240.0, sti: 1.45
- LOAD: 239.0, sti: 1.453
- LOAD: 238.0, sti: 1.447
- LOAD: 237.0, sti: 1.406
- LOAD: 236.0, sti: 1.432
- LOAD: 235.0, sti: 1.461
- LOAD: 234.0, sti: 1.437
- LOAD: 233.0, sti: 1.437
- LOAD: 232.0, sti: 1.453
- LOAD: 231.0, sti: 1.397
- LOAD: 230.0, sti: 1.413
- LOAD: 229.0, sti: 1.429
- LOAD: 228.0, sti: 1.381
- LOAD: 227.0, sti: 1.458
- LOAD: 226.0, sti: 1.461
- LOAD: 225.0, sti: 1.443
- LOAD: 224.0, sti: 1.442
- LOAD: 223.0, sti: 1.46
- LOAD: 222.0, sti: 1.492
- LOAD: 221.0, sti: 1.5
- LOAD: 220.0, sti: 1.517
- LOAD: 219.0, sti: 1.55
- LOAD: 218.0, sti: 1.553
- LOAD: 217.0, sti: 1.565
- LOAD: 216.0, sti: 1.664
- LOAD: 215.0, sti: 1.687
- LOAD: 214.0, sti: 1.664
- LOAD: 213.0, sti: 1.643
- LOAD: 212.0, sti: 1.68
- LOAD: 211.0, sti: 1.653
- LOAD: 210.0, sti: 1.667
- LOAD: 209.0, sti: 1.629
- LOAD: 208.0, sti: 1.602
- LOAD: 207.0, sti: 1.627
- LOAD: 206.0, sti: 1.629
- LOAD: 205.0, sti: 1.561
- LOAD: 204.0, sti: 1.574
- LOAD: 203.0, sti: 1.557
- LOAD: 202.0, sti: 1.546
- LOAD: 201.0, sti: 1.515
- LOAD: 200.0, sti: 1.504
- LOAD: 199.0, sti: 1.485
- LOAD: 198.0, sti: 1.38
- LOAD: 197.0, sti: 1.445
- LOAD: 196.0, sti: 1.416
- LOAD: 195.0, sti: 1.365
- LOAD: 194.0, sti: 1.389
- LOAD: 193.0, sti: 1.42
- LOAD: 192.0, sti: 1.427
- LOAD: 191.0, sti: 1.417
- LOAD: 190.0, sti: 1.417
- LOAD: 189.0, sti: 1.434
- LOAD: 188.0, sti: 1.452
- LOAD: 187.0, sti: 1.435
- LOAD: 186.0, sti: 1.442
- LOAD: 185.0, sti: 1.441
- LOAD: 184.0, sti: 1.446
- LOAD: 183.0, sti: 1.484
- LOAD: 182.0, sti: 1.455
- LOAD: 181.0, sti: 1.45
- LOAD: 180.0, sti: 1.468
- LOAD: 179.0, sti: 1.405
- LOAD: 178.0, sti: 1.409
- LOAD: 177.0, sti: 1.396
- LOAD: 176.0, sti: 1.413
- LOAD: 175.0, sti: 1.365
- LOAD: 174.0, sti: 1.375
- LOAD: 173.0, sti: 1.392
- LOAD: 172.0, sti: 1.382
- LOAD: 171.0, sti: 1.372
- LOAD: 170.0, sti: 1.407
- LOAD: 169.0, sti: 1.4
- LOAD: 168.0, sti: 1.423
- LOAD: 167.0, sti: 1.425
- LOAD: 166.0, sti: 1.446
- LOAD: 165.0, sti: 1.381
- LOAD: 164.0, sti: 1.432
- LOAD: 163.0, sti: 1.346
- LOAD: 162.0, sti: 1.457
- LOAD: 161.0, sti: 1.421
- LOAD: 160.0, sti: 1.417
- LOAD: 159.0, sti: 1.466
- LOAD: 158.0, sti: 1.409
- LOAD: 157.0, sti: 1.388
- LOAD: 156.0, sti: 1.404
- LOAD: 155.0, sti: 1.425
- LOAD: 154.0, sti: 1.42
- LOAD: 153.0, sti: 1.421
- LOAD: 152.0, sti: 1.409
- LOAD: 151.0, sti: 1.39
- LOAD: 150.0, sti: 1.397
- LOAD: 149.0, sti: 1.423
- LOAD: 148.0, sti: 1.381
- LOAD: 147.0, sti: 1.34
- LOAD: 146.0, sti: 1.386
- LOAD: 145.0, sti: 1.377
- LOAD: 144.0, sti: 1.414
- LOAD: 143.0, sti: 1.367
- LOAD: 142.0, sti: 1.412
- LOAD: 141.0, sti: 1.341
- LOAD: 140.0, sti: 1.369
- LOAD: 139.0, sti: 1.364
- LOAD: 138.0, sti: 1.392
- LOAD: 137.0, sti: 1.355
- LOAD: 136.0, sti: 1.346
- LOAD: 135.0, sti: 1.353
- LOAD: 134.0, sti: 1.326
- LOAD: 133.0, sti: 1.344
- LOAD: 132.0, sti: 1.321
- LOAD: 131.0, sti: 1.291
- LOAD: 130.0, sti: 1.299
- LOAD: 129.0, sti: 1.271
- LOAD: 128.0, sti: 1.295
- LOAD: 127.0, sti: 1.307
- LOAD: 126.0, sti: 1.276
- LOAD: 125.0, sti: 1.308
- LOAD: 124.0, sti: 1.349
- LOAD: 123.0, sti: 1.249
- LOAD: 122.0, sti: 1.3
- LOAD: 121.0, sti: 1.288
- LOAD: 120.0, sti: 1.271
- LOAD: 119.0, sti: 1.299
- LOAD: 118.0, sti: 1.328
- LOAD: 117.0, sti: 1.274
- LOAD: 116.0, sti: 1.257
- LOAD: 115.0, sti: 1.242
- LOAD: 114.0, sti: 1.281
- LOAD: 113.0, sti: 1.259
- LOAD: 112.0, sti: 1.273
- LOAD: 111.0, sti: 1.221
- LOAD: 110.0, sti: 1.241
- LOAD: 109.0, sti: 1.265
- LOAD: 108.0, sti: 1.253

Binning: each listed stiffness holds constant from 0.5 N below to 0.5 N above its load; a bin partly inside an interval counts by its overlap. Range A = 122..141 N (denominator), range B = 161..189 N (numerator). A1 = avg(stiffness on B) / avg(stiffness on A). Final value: 1.07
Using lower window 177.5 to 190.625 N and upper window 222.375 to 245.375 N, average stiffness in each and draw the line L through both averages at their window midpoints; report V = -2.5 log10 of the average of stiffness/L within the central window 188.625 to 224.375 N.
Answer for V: -0.067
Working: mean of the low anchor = 1.44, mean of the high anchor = 1.44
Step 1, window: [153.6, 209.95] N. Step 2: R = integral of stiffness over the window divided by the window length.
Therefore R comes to 1.45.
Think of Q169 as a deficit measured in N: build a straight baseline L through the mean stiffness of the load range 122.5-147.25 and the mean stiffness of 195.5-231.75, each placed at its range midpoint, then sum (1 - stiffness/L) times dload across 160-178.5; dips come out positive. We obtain 0.3 N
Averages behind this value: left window 1.34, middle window 1.4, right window 1.53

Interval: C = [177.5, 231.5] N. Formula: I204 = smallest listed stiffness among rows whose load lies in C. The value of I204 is 1.365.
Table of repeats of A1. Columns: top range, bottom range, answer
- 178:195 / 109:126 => 1.12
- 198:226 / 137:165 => 1.12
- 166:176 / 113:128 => 1.09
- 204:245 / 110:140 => 1.16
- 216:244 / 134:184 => 1.04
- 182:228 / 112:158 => 1.13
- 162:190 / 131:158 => 1.03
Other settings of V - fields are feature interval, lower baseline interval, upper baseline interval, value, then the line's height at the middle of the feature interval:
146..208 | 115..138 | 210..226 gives 0.01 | 1.45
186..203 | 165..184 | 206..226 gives 0.04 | 1.49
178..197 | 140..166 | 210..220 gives 0.07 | 1.53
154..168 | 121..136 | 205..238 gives -0.03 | 1.38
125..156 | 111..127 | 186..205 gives -0.02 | 1.33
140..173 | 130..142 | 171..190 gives -0.02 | 1.38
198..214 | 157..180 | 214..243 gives -0.10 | 1.45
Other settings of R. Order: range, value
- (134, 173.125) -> 1.4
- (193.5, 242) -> 1.51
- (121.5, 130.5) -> 1.29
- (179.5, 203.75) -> 1.45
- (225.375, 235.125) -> 1.43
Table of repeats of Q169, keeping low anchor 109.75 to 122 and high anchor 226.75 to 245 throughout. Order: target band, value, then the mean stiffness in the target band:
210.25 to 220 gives -1.5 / 1.62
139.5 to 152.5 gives -0.7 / 1.39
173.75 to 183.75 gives -0.5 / 1.42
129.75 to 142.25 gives -0.5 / 1.35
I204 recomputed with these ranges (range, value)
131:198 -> 1.291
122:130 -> 1.249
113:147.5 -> 1.242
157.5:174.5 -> 1.346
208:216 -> 1.602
